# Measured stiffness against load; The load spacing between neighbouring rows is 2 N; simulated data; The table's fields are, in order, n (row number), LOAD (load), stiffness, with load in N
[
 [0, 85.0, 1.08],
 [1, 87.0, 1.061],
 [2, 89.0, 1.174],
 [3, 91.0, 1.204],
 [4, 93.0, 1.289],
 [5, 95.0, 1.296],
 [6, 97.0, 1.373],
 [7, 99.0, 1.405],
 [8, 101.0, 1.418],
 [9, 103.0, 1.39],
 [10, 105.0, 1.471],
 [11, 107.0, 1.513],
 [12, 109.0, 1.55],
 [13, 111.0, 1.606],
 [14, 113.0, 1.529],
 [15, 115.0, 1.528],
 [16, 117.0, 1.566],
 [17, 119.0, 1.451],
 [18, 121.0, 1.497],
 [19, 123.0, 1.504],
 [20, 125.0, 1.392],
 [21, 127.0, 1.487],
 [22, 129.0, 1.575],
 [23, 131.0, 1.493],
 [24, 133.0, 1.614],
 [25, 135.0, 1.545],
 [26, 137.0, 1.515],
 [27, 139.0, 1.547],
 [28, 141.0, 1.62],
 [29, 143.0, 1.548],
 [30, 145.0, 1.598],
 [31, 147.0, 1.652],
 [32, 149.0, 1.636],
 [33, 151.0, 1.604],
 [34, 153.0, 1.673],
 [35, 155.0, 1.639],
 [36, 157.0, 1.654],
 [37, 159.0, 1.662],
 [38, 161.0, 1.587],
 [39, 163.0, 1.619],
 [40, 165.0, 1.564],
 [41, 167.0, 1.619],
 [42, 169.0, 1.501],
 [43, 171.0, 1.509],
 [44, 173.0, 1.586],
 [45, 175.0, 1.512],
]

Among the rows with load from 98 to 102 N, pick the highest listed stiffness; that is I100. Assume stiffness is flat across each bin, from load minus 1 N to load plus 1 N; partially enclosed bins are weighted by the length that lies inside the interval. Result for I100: 1.418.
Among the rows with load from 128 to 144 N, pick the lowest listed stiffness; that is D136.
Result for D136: 1.493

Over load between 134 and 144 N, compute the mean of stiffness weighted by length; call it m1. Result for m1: 1.55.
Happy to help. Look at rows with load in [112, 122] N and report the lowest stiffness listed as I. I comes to 1.451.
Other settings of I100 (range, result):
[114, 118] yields 1.566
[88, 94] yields 1.289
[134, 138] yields 1.545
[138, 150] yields 1.652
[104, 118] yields 1.606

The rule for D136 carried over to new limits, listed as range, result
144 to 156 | 1.598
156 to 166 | 1.564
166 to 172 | 1.501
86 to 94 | 1.061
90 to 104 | 1.204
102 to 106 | 1.39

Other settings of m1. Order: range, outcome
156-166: 1.62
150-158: 1.64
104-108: 1.49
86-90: 1.12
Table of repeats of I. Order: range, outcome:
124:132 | 1.392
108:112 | 1.55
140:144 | 1.548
